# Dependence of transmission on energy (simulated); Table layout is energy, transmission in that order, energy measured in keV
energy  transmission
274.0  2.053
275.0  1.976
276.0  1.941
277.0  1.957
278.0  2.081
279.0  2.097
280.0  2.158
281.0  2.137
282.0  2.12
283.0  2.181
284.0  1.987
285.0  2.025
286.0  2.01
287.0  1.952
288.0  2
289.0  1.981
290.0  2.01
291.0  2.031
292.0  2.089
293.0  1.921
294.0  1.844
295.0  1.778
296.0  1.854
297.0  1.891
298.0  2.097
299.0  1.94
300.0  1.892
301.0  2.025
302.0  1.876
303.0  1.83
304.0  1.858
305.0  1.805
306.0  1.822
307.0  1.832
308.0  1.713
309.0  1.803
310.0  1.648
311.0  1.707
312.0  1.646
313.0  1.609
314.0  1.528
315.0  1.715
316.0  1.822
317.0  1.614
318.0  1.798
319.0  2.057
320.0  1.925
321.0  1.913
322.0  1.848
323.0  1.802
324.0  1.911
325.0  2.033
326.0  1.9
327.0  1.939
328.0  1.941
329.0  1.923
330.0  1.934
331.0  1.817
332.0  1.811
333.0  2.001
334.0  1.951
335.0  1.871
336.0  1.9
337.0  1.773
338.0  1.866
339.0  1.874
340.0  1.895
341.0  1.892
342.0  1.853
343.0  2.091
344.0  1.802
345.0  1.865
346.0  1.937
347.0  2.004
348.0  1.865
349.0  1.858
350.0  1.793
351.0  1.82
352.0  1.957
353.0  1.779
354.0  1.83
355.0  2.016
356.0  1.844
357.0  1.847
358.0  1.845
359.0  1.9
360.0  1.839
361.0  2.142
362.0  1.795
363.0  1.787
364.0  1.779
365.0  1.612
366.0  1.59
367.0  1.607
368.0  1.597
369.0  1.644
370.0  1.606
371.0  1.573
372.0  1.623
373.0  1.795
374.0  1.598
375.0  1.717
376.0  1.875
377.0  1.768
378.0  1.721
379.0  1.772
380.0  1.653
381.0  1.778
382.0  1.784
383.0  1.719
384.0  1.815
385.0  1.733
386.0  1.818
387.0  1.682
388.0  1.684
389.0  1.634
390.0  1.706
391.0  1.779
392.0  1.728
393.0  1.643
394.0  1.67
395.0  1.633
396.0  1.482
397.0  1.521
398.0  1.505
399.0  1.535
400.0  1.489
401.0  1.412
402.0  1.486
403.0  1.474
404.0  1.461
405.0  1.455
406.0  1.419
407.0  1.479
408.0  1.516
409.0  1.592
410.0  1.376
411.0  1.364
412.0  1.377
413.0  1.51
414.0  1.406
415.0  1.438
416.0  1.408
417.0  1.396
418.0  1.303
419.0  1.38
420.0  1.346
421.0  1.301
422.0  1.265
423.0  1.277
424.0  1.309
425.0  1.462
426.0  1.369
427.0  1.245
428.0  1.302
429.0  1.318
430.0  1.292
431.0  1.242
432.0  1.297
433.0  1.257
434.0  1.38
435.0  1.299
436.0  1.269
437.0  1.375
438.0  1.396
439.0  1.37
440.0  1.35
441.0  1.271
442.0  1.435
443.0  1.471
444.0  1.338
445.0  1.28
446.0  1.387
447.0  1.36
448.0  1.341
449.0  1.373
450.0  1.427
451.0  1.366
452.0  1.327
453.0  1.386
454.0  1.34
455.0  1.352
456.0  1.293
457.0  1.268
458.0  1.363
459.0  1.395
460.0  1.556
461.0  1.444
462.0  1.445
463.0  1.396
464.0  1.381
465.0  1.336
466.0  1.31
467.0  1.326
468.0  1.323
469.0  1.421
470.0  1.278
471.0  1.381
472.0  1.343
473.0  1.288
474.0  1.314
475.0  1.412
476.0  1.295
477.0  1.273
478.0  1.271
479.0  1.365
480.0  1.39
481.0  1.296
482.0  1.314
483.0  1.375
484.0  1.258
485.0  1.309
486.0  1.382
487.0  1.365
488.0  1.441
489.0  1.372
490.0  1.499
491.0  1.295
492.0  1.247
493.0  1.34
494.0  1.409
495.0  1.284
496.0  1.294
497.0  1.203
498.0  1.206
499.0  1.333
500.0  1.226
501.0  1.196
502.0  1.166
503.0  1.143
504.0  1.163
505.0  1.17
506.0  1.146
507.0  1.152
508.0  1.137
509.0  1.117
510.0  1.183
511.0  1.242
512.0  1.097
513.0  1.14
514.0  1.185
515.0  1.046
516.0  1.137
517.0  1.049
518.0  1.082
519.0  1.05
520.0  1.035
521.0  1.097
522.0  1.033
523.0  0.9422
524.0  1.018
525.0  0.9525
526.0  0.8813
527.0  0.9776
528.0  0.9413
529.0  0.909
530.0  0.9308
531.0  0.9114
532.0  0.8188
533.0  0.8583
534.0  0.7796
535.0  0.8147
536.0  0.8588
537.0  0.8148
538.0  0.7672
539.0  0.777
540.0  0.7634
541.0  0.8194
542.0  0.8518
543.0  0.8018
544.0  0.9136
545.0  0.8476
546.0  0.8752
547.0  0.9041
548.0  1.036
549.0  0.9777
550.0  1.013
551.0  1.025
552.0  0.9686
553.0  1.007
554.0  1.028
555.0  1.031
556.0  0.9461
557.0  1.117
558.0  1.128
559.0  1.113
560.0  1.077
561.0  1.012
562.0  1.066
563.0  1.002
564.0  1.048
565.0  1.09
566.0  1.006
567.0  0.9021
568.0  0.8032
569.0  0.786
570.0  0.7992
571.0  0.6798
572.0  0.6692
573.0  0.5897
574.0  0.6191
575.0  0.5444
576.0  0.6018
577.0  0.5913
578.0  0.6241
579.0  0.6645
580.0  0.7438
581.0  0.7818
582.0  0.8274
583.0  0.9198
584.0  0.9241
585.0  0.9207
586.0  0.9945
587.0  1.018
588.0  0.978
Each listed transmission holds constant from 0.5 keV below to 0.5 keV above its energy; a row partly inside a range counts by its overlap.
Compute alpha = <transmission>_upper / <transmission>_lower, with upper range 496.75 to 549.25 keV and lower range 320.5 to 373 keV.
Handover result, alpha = 0.5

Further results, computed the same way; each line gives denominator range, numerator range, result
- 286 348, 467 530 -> 0.65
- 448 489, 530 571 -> 0.68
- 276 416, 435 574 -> 0.64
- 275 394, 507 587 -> 0.50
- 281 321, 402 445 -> 0.73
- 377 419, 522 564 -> 0.60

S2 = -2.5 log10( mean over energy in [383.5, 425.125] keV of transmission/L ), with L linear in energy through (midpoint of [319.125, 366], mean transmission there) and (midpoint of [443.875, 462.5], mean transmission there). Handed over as 0.06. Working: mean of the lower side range 1.88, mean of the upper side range 1.37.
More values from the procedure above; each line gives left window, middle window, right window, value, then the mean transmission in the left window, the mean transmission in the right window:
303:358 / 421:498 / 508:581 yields -0.047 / 1.85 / 0.925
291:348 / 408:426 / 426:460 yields 0.051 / 1.86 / 1.34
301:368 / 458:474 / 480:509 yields 0.003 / 1.84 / 1.27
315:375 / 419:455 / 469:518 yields 0.108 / 1.84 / 1.26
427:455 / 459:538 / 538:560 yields -0.051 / 1.34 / 0.948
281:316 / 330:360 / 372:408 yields -0.072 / 1.89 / 1.64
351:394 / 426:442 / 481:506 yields 0.153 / 1.75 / 1.29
